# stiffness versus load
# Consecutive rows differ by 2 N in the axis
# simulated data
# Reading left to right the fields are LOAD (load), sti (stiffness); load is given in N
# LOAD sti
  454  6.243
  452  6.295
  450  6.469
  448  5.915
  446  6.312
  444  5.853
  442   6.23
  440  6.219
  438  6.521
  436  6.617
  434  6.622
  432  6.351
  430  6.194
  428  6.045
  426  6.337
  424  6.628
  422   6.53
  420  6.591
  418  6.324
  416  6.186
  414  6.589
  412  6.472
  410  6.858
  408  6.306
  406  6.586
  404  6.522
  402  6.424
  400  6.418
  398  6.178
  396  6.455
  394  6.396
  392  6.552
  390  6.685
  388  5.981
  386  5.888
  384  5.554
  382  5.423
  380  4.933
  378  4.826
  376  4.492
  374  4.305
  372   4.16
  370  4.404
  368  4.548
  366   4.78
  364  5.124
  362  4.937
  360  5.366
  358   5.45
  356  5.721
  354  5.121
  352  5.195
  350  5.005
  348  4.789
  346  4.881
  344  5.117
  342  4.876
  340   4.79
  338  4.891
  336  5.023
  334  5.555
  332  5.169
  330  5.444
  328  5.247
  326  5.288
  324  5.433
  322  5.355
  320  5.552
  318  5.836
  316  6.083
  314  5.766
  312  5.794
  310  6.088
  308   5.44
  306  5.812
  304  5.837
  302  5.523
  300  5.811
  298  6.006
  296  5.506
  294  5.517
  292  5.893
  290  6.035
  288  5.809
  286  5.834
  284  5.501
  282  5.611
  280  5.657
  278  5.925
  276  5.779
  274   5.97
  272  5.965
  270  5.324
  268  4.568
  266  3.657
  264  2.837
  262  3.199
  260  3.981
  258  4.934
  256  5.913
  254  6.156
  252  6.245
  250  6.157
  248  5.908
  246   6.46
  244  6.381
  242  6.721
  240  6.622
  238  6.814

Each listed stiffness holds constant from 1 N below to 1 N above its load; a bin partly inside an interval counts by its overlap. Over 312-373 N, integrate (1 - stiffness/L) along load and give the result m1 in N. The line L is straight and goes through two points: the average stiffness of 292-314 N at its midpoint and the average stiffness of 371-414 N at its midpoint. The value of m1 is 6.7 N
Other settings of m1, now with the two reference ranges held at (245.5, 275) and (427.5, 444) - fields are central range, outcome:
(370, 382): 2.67 N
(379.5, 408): -0.59 N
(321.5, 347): 2.16 N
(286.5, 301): -1.19 N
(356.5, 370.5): 2.02 N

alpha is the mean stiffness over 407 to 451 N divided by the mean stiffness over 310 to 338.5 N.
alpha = 1.2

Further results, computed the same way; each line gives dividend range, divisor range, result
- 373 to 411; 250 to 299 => 1.11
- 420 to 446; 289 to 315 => 1.10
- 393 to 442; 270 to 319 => 1.11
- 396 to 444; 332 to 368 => 1.26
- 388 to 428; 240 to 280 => 1.19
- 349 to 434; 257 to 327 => 1.07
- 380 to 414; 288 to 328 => 1.10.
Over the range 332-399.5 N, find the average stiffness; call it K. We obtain 5.26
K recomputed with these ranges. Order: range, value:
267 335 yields 5.65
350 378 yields 4.89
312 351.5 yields 5.28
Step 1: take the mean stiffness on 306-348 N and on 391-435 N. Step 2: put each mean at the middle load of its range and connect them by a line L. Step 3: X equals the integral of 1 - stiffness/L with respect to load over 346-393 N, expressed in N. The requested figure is 5.8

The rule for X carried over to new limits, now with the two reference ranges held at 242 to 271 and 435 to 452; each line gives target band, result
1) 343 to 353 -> 1.25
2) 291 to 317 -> -1.52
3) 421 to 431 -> -0.29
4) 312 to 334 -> 0.13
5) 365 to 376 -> 2.63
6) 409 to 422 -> -0.85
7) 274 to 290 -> -1.32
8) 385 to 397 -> -0.73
